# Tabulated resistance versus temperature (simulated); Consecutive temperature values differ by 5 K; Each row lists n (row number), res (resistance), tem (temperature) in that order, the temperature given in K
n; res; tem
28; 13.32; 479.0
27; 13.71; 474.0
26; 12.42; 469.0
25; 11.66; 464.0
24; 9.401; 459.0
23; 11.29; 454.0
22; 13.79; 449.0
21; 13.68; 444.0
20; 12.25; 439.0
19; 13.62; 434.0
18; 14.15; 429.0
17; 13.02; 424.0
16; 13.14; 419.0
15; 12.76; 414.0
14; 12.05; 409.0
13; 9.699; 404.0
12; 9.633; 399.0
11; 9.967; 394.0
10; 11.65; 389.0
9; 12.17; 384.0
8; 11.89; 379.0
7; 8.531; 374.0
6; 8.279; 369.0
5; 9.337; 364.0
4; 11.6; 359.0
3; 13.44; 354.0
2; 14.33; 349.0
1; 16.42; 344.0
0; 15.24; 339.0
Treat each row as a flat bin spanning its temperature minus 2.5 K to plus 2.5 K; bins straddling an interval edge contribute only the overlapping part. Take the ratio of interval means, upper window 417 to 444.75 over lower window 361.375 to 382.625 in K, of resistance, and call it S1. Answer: 1.4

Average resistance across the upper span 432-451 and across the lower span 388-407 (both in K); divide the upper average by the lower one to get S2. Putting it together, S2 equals 1.31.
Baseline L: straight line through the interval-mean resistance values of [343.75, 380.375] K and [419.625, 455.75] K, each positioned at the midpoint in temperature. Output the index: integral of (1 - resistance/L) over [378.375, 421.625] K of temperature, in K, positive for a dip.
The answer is 3.1 K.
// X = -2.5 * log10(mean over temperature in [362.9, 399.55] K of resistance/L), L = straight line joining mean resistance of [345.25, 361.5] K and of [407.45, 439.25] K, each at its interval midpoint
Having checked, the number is 0.28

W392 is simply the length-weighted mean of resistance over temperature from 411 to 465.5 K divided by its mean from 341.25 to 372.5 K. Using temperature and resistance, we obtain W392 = 1.0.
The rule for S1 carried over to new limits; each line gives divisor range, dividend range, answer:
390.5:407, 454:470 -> 1.11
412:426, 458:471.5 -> 0.87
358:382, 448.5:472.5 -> 1.18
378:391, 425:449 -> 1.13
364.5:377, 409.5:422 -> 1.47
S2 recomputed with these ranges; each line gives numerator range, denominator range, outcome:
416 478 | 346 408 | 1.16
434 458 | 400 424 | 1.06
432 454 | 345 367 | 1.06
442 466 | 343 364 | 0.90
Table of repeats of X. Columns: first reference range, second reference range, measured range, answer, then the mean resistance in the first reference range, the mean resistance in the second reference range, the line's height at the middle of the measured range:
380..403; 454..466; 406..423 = -0.17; 10.8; 10.6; 10.8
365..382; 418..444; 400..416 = 0.05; 9.62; 13.3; 11.8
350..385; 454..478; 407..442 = -0.14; 10.8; 11.8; 11.4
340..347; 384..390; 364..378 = 0.44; 16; 11.9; 13.4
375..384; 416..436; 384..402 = 0.13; 11.4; 13.5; 12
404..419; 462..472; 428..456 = -0.09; 12.1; 12.1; 12.1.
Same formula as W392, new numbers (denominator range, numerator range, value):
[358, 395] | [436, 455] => 1.24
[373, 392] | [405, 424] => 1.11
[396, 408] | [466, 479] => 1.31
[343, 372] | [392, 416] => 0.90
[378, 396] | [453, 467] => 0.94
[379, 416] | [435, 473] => 1.09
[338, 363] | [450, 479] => 0.86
